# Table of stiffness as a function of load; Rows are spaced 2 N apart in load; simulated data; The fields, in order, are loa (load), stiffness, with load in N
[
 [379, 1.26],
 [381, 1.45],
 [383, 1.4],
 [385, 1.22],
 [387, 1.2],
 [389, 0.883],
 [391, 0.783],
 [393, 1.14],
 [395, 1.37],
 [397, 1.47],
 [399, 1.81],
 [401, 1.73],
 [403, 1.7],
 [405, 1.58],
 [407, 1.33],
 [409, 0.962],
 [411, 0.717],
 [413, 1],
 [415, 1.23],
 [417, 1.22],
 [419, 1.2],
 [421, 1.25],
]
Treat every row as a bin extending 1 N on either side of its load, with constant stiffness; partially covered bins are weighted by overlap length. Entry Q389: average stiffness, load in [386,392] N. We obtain 0.955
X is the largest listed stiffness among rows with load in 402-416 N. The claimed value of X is 1.7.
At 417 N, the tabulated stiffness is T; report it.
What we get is 1.22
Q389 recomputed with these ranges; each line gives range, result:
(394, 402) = 1.59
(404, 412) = 1.15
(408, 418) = 1.03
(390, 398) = 1.19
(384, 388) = 1.21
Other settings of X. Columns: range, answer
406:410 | 1.33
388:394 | 1.14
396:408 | 1.81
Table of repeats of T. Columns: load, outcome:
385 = 1.22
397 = 1.47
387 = 1.2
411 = 0.717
